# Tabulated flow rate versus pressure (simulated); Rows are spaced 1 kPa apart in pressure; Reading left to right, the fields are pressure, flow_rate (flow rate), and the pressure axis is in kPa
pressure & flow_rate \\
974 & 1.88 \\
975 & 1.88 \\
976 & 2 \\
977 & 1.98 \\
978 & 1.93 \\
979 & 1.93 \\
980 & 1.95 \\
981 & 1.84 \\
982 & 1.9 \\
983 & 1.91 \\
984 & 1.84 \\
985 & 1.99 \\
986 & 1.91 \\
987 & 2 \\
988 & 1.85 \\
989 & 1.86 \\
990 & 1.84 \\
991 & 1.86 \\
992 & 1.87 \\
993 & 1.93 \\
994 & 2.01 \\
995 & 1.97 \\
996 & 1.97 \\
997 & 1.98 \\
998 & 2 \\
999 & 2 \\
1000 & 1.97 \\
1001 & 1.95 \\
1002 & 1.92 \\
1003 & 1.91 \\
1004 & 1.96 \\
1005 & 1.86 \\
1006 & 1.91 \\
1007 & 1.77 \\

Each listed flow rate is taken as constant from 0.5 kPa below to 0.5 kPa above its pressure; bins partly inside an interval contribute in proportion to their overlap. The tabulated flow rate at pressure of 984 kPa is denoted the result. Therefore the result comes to 1.84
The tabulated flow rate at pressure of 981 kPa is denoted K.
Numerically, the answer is 1.84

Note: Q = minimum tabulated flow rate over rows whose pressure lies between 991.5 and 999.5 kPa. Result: 1.87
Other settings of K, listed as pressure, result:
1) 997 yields 1.98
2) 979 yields 1.93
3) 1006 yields 1.91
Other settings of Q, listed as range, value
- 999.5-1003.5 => 1.91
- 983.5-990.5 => 1.84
